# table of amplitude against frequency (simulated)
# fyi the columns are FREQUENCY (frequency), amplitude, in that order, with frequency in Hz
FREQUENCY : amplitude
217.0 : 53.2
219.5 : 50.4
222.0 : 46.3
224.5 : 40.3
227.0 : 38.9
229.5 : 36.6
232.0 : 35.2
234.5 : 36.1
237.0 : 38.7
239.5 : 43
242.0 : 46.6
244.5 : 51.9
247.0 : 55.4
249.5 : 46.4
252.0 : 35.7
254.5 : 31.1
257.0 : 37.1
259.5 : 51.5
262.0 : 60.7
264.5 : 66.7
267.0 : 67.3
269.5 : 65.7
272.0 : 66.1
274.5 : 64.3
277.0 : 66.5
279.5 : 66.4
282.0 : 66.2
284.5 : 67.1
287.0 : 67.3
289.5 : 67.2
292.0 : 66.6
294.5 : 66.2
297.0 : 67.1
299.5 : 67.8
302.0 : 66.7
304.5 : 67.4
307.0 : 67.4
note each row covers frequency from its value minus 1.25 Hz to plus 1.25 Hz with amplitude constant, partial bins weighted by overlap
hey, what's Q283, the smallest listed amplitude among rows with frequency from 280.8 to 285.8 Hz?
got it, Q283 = 66.2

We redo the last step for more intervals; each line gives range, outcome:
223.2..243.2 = 35.2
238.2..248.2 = 43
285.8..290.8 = 67.2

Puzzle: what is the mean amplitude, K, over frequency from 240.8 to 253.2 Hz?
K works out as 47.2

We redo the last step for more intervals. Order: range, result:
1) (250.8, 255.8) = 33.4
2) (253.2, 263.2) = 45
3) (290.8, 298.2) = 66.6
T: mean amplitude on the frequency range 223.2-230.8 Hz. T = 38.6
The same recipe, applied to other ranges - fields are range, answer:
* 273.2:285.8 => 66.1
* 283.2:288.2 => 67.2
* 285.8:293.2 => 67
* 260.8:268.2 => 64.9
